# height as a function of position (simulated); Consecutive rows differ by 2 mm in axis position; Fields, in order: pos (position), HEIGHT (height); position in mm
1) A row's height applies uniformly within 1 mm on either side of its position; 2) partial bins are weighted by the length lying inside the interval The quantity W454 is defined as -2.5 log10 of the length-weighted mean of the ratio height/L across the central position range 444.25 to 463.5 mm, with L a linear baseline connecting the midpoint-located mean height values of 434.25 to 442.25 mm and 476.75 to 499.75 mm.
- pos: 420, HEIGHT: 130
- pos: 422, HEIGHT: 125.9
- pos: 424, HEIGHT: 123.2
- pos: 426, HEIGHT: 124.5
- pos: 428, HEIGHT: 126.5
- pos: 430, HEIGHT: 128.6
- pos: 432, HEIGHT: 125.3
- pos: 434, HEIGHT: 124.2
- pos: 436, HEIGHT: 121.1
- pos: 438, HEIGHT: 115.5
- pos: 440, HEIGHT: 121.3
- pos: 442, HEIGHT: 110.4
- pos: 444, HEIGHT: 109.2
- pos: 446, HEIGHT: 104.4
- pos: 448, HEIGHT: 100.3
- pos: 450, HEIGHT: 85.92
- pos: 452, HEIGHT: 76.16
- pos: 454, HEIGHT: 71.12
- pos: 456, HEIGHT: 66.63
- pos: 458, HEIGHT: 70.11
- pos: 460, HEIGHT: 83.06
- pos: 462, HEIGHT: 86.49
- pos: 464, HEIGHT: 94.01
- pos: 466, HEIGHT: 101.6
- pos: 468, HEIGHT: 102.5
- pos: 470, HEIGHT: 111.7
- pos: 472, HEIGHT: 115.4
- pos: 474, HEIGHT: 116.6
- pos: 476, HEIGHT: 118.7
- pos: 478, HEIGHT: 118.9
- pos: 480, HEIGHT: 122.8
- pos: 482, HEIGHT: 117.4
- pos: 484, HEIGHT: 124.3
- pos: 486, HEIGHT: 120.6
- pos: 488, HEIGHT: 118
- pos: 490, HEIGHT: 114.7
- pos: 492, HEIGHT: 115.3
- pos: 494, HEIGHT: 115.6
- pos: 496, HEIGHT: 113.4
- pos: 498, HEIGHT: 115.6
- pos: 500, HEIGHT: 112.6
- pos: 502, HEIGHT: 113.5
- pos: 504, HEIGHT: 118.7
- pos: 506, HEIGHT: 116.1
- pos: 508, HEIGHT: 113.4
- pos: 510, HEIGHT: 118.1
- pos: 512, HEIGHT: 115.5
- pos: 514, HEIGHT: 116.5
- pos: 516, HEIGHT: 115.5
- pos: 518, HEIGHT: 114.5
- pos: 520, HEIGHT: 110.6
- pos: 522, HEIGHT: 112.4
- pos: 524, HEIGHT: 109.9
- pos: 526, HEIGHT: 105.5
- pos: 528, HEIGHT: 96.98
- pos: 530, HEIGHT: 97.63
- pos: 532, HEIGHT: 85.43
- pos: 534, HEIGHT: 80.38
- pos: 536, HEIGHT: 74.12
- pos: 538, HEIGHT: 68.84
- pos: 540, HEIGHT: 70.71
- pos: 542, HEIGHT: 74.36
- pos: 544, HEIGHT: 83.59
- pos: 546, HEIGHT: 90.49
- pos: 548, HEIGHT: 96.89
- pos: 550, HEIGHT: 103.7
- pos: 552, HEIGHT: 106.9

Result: 0.370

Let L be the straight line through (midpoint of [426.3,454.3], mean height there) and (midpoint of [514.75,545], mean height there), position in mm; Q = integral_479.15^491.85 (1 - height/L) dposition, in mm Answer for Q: -2.20 mm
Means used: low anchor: 110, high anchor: 93.6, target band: 119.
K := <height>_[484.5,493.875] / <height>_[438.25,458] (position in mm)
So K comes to 1.25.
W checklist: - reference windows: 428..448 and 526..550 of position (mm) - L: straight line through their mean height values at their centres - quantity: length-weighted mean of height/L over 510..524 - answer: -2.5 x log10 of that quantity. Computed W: -0.233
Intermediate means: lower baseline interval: 117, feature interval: 114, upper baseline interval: 85.3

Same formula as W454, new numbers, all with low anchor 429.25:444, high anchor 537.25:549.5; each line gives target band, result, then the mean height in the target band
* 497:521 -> -0.22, 115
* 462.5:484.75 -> -0.06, 112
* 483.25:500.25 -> -0.16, 117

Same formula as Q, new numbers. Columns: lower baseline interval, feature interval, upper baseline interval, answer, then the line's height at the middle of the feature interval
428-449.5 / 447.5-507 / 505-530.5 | 4.27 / 114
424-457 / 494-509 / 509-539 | -1.71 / 103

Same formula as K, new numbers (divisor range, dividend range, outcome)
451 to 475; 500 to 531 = 1.22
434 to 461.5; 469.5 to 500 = 1.22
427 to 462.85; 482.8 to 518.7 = 1.14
